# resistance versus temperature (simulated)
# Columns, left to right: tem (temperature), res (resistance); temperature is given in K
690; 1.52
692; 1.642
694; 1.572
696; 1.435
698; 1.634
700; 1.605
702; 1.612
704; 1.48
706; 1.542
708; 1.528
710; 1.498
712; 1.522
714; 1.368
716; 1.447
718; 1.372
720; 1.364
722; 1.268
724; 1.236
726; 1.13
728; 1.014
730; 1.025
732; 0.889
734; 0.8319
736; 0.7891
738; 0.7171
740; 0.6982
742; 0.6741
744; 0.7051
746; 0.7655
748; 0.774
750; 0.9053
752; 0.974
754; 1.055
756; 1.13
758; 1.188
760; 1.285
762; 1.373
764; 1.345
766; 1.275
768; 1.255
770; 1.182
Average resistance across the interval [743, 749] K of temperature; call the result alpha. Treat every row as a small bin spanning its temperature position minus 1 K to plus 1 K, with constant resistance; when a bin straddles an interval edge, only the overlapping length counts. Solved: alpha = 0.748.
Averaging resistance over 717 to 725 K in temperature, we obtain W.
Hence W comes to 1.31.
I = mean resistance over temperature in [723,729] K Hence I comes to 1.13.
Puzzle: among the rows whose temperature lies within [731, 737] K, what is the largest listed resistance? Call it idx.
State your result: 0.889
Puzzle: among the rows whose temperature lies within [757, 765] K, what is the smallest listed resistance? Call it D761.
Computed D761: 1.188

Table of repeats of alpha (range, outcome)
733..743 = 0.742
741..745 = 0.69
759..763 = 1.33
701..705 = 1.55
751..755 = 1.01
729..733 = 0.957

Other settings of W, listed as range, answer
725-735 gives 0.978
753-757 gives 1.09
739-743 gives 0.686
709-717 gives 1.46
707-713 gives 1.52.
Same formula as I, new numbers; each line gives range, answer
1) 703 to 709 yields 1.52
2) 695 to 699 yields 1.53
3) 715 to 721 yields 1.39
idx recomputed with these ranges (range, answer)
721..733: 1.268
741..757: 1.13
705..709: 1.542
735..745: 0.7891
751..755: 1.055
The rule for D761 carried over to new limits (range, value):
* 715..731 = 1.014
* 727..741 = 0.6982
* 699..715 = 1.368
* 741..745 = 0.6741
